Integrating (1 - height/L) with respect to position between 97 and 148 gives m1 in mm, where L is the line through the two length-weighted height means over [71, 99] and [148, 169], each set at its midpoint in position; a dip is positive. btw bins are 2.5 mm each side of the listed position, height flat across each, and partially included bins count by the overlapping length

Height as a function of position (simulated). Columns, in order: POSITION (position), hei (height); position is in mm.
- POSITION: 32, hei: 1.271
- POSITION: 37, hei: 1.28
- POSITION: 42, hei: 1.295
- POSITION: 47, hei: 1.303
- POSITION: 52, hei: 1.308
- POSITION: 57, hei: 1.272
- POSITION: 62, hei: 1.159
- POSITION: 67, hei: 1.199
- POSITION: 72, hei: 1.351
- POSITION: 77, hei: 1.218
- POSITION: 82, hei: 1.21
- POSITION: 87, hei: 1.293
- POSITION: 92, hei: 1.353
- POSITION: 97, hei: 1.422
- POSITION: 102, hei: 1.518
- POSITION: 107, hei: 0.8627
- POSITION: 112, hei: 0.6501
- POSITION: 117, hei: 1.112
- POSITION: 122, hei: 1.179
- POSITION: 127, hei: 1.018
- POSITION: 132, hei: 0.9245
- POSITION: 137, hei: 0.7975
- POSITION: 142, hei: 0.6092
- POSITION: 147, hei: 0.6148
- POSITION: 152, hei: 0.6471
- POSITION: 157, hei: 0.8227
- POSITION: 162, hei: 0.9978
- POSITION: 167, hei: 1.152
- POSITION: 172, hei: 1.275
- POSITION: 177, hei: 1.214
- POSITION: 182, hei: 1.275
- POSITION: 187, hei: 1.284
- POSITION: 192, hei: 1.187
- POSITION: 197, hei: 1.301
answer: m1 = 6.3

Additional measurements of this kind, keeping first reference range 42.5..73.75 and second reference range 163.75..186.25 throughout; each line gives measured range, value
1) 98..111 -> 0.99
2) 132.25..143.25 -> 4.26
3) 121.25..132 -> 1.71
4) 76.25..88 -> 0.19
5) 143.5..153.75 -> 5.04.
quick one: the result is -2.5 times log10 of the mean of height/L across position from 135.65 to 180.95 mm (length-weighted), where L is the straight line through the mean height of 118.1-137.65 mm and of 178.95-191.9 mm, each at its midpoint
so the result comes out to 0.25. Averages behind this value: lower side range 1.01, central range 0.918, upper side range 1.26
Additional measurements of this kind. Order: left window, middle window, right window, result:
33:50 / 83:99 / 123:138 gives -0.21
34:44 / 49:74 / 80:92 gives 0.02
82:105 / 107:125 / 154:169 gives 0.26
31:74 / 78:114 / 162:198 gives 0.05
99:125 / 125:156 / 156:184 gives 0.39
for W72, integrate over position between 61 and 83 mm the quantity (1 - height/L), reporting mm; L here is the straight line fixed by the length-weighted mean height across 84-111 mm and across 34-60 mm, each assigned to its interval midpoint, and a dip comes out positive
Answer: 0.65 mm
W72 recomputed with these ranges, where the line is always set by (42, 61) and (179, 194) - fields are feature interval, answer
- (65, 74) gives 0.0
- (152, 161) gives 3.3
